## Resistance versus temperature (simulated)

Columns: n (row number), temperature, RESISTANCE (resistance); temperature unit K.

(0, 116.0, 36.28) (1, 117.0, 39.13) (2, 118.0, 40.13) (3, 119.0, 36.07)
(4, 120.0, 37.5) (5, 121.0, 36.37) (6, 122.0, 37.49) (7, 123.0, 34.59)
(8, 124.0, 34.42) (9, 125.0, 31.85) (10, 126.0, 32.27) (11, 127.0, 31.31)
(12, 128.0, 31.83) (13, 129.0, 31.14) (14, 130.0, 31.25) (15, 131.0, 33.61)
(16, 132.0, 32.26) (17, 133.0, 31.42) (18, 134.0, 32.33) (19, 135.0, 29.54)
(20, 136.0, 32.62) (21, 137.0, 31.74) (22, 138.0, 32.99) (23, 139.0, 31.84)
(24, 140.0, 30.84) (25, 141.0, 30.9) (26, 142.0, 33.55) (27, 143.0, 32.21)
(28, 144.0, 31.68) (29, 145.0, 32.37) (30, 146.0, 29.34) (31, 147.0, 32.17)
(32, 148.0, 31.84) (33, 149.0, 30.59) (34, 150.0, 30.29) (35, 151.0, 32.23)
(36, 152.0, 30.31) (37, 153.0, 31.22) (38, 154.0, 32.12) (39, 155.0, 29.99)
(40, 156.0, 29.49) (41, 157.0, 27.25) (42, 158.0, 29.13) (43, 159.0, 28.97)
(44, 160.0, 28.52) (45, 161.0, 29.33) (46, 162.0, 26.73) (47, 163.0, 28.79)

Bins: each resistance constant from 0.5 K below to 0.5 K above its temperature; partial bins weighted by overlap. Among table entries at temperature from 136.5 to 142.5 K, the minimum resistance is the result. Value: 30.84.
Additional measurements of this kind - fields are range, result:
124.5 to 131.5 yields 31.14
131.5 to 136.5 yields 29.54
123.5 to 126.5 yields 31.85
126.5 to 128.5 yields 31.31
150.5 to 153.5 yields 30.31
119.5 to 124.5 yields 34.42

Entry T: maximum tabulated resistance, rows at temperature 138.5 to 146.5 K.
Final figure 33.55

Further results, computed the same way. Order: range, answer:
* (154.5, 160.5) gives 29.99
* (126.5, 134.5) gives 33.61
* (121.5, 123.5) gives 37.49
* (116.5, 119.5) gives 40.13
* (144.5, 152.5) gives 32.37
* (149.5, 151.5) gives 32.23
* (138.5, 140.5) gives 31.84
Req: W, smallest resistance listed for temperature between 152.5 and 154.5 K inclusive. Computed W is 31.22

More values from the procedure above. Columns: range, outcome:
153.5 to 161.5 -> 27.25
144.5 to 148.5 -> 29.34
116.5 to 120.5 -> 36.07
